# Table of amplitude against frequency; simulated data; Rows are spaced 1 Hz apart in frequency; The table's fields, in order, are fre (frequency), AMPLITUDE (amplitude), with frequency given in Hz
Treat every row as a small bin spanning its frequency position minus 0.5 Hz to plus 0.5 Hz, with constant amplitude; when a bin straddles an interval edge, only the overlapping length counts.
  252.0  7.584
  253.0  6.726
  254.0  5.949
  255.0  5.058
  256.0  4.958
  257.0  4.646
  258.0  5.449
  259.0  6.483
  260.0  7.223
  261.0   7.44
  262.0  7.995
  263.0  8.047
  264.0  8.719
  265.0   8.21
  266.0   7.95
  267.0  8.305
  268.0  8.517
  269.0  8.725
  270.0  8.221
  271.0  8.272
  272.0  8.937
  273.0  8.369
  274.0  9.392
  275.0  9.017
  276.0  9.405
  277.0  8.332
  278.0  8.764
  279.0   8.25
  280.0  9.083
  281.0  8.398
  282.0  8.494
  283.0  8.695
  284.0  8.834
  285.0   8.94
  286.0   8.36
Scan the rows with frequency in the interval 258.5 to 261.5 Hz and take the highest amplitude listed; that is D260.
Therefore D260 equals 7.44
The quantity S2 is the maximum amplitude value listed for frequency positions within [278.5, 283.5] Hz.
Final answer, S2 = 9.083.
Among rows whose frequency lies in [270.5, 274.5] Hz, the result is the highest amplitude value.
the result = 9.392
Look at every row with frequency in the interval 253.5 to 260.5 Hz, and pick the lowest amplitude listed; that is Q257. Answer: 4.646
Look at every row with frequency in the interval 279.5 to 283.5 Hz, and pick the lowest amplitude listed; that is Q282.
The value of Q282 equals 8.398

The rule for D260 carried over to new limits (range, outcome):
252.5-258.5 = 6.726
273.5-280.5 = 9.405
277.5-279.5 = 8.764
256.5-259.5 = 6.483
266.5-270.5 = 8.725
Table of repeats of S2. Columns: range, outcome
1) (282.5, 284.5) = 8.834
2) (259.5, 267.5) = 8.719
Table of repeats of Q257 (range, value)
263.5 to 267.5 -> 7.95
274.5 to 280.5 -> 8.25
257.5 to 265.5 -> 5.449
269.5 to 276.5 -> 8.221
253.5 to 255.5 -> 5.058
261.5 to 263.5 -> 7.995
